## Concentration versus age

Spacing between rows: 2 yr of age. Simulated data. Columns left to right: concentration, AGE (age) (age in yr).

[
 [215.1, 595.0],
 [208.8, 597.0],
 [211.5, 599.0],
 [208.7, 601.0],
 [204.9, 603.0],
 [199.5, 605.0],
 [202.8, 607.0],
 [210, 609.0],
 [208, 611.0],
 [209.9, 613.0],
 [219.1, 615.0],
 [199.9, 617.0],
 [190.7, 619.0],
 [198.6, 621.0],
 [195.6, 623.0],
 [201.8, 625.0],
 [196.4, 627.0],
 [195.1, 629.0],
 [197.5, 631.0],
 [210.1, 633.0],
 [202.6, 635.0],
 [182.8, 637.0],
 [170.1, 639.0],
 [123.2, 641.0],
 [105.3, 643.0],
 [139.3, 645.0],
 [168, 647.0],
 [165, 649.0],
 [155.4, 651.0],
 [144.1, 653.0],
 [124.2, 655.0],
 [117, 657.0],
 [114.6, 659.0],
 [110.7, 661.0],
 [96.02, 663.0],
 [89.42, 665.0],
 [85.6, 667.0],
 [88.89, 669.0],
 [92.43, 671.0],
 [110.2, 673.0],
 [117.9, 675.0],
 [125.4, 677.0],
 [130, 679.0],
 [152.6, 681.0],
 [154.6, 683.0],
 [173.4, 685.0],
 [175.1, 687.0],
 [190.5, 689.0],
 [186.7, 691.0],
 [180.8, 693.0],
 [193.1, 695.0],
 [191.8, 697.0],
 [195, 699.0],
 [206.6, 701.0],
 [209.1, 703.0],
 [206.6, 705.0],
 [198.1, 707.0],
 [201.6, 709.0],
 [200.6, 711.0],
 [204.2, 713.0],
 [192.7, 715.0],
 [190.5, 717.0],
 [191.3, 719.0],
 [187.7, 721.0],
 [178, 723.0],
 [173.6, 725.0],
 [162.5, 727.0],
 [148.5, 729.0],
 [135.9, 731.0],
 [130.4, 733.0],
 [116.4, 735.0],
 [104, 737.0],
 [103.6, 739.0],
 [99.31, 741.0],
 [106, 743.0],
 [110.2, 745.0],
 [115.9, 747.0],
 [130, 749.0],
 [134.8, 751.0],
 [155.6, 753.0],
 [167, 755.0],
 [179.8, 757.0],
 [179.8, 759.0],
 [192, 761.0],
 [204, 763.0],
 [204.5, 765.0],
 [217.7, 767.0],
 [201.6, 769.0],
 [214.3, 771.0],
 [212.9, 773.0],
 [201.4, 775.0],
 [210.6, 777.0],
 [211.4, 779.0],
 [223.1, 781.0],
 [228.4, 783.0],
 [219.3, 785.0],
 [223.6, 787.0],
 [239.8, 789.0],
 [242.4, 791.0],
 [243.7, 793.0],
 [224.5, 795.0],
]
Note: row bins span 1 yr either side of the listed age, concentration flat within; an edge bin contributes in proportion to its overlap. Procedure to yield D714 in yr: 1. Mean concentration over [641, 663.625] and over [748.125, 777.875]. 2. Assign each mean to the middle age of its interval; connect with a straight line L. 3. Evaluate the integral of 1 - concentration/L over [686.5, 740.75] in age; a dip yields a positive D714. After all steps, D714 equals -4.8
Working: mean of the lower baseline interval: 131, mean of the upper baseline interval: 187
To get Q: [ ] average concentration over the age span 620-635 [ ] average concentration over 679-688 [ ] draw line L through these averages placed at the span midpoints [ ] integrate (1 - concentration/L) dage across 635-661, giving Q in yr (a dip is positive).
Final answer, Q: 5.9 yr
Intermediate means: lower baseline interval 200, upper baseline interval 160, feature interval 144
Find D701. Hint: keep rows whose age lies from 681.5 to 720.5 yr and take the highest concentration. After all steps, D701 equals 209.1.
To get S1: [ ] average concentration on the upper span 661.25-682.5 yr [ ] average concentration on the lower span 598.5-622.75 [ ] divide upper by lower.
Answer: 0.54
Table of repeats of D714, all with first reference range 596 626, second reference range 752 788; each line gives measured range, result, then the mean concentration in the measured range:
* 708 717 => 0.20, 199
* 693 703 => 0.36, 196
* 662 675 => 6.90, 95.6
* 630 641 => 0.97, 186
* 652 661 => 3.56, 123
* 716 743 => 7.56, 146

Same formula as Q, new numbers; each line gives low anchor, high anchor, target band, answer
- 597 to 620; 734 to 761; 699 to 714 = -4.7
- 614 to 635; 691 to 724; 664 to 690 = 8.9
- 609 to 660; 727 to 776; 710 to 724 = -2.6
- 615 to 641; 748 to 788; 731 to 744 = 5.5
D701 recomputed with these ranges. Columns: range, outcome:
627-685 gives 210.1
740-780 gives 217.7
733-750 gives 130.4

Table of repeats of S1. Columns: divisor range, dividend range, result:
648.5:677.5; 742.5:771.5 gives 1.46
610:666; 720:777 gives 0.97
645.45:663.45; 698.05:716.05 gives 1.50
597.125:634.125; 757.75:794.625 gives 1.06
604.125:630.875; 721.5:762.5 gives 0.71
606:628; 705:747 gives 0.77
